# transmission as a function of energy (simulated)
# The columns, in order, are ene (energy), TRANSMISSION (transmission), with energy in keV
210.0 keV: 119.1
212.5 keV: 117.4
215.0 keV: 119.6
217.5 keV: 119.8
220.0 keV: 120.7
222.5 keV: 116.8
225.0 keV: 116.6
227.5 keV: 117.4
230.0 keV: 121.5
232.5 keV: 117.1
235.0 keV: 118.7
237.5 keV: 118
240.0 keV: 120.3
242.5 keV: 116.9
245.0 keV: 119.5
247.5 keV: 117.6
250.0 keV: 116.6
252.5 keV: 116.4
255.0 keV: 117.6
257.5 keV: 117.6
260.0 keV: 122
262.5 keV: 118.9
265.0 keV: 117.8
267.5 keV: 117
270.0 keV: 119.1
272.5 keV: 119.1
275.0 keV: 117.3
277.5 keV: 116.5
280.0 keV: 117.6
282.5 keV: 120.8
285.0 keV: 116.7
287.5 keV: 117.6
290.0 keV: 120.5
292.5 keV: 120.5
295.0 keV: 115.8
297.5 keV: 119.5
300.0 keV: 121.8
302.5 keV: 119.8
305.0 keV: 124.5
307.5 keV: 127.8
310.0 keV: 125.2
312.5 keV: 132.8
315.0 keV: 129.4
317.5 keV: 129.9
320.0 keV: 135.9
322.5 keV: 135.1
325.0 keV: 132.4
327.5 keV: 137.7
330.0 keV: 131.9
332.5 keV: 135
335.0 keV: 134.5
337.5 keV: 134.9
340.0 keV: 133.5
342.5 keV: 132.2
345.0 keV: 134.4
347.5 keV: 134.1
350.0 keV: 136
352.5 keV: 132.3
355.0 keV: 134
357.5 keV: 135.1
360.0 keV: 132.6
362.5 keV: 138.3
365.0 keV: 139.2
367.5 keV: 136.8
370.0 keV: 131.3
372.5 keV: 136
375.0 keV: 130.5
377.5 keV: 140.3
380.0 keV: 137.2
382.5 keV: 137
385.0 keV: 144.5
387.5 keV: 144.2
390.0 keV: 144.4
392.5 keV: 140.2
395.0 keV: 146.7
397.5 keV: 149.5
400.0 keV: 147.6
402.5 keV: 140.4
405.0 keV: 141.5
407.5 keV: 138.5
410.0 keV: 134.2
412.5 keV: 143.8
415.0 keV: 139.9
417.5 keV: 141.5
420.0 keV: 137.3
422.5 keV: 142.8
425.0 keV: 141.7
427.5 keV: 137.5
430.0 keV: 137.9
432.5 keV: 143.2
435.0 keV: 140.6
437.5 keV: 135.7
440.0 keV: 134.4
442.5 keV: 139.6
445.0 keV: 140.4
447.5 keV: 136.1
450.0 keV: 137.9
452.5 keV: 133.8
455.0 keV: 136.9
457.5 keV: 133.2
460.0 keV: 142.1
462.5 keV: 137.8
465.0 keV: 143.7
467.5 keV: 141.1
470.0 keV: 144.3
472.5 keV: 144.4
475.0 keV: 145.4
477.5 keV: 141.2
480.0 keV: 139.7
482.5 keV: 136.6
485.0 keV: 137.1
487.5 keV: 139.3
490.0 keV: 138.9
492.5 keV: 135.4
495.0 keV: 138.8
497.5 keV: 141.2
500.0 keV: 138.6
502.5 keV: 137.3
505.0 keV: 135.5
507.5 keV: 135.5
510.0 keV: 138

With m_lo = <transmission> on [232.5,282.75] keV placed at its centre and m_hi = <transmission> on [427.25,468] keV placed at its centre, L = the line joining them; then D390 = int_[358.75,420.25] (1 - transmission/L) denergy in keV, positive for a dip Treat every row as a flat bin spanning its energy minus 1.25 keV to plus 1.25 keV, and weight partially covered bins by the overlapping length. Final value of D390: -3.5 keV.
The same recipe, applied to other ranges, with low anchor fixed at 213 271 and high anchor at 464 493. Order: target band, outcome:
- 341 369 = -1.28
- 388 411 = -1.63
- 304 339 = -1.69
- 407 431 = -0.79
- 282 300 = 0.60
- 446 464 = 0.20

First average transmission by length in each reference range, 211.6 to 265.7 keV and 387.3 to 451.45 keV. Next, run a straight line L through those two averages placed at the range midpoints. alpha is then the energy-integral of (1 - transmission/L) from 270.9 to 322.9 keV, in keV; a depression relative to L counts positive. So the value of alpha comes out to 1.2 keV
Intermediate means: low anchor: 118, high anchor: 141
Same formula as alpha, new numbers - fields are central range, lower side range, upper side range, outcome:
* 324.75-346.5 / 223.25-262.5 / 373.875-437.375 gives -0.5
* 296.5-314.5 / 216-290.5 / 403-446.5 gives 0.0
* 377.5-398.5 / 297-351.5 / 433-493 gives -1.2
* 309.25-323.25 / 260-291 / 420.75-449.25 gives -0.9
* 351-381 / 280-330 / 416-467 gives -0.9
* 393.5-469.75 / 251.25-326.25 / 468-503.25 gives -2.8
